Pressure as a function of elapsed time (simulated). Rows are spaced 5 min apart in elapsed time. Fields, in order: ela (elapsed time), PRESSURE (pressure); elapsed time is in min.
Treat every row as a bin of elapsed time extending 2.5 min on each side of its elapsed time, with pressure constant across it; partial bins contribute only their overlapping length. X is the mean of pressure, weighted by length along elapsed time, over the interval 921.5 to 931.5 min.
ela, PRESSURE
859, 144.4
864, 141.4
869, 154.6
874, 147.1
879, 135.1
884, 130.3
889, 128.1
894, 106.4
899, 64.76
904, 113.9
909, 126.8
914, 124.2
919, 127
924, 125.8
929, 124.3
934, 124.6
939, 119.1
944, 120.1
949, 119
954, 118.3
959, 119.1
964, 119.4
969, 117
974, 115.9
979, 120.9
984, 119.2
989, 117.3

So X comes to 125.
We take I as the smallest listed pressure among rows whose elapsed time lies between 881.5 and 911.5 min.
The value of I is 64.76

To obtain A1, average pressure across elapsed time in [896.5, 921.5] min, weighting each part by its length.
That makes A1 111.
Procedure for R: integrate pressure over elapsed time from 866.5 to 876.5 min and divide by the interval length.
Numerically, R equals 151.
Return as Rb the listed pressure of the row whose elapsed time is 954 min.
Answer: 118.3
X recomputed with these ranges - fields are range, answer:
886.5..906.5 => 103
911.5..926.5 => 126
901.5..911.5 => 120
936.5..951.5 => 119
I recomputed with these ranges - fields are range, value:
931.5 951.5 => 119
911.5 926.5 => 124.2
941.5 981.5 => 115.9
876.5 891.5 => 128.1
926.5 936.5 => 124.3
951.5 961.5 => 118.3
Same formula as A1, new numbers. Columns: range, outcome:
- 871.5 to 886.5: 138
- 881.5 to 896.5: 122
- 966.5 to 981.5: 118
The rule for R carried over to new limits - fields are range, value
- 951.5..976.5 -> 118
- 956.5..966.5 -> 119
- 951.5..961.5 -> 119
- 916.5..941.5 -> 124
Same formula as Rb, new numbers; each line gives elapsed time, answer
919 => 127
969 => 117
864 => 141.4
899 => 64.76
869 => 154.6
